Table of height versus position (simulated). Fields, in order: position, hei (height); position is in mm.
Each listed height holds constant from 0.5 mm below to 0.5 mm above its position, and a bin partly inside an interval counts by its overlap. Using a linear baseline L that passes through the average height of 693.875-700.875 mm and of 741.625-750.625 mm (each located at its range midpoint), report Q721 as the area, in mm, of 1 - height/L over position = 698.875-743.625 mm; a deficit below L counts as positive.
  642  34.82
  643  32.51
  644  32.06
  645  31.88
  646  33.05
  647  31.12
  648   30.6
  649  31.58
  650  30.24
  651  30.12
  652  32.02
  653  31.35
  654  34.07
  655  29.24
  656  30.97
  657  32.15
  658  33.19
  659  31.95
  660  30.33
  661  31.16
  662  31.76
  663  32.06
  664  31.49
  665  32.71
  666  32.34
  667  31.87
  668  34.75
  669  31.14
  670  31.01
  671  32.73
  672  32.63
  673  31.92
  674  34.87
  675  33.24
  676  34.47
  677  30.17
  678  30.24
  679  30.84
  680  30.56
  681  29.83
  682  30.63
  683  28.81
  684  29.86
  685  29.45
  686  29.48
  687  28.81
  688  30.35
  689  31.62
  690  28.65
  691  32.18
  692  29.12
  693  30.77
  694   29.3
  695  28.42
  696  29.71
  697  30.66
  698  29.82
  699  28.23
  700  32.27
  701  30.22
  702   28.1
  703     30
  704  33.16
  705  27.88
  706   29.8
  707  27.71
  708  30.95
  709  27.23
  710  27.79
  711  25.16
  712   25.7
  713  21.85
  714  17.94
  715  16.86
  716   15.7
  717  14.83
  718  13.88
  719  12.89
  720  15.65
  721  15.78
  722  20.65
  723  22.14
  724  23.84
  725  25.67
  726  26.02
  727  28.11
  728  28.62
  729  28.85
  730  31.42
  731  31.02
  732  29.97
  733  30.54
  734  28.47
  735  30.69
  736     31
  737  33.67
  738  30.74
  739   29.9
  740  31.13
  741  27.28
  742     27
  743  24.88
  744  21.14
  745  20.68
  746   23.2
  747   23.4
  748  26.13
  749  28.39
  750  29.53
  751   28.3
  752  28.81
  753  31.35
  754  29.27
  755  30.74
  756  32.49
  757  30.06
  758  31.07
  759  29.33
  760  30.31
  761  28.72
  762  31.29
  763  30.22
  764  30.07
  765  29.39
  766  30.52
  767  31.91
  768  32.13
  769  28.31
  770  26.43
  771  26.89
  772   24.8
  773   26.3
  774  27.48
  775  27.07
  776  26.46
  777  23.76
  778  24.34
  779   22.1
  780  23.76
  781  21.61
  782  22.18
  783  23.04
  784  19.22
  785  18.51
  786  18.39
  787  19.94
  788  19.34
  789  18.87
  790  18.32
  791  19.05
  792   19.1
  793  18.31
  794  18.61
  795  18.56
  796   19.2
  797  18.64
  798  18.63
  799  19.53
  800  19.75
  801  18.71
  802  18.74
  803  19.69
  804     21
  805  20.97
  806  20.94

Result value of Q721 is 2.19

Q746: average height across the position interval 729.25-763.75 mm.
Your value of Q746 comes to 28.9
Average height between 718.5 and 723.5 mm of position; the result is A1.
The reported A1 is 17.4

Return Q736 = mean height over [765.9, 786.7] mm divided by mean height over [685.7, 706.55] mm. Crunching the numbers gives 0.83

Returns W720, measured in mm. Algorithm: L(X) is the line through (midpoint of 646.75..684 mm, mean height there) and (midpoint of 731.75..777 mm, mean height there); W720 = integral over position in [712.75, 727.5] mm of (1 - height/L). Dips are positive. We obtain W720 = 5.11 mm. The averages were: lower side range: 31.6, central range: 19.4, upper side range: 28.5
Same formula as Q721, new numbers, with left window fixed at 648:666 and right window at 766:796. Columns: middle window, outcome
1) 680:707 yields -0.8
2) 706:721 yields 3.6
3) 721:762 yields -3.8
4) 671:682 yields -0.6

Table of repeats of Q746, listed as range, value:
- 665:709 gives 30.6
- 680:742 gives 27.2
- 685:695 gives 29.9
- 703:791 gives 25.8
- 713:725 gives 17.8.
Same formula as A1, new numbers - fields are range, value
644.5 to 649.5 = 31.6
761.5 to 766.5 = 30.3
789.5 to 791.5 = 18.7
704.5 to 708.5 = 29.1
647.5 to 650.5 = 30.8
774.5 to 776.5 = 26.8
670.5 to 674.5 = 33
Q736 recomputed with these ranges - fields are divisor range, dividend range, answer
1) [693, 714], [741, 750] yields 0.87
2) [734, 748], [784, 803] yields 0.69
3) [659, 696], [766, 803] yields 0.72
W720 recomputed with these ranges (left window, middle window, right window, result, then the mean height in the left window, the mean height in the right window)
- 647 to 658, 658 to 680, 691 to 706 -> -0.9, 31.3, 29.9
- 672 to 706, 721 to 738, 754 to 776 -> 1.1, 30.4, 29.2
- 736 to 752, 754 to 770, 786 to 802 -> -4.0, 27.2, 18.9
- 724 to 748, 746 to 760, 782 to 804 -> -2.1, 27.8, 19.3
